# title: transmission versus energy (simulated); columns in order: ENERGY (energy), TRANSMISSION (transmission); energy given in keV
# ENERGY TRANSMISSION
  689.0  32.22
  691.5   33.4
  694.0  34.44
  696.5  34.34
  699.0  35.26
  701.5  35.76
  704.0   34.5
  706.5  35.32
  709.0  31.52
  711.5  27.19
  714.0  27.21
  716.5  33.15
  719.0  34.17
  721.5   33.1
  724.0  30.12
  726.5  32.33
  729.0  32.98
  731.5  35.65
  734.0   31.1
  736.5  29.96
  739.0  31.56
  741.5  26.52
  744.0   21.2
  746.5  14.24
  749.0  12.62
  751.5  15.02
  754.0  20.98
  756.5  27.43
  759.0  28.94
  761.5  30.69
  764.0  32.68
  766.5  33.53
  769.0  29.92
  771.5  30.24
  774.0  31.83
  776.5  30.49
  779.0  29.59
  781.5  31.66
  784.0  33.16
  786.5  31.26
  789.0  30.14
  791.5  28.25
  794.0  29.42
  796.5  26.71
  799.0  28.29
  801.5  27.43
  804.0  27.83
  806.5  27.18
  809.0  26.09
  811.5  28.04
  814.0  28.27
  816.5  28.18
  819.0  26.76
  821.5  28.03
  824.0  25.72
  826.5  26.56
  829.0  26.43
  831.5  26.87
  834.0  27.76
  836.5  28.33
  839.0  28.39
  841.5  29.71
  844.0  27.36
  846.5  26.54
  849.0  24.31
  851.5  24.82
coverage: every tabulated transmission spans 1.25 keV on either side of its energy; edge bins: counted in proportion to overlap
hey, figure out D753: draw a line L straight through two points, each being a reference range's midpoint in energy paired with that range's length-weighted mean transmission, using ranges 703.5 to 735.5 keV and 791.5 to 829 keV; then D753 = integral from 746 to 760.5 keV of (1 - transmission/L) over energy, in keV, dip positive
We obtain 4.77 keV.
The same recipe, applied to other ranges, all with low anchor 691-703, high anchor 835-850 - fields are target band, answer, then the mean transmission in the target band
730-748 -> 3.1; 27.1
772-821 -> 1.3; 29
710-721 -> 1.0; 30.6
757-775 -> 0.2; 31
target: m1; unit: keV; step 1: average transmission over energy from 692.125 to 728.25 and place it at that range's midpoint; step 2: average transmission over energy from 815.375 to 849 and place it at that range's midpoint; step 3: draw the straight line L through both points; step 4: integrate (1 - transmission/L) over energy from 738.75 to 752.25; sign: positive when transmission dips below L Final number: 5.1 keV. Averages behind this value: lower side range 32.8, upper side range 27.3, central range 19.5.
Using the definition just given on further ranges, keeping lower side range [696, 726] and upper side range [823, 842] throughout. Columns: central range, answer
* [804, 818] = 0.4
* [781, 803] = -0.3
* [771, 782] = -0.3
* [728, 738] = -0.2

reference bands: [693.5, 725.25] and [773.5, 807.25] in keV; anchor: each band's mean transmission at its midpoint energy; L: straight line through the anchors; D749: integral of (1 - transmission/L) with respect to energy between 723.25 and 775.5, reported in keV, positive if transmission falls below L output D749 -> 5.9 keV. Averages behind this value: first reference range 32.7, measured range 27.6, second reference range 29.5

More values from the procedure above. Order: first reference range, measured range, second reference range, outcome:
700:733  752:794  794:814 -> -0.7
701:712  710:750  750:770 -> 2.8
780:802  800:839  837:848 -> 1.9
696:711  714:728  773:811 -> 0.4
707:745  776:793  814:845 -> -1.0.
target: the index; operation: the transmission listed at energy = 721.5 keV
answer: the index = 33.1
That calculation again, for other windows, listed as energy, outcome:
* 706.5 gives 35.32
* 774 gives 31.83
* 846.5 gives 26.54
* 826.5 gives 26.56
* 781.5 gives 31.66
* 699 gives 35.26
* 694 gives 34.44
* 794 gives 29.42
